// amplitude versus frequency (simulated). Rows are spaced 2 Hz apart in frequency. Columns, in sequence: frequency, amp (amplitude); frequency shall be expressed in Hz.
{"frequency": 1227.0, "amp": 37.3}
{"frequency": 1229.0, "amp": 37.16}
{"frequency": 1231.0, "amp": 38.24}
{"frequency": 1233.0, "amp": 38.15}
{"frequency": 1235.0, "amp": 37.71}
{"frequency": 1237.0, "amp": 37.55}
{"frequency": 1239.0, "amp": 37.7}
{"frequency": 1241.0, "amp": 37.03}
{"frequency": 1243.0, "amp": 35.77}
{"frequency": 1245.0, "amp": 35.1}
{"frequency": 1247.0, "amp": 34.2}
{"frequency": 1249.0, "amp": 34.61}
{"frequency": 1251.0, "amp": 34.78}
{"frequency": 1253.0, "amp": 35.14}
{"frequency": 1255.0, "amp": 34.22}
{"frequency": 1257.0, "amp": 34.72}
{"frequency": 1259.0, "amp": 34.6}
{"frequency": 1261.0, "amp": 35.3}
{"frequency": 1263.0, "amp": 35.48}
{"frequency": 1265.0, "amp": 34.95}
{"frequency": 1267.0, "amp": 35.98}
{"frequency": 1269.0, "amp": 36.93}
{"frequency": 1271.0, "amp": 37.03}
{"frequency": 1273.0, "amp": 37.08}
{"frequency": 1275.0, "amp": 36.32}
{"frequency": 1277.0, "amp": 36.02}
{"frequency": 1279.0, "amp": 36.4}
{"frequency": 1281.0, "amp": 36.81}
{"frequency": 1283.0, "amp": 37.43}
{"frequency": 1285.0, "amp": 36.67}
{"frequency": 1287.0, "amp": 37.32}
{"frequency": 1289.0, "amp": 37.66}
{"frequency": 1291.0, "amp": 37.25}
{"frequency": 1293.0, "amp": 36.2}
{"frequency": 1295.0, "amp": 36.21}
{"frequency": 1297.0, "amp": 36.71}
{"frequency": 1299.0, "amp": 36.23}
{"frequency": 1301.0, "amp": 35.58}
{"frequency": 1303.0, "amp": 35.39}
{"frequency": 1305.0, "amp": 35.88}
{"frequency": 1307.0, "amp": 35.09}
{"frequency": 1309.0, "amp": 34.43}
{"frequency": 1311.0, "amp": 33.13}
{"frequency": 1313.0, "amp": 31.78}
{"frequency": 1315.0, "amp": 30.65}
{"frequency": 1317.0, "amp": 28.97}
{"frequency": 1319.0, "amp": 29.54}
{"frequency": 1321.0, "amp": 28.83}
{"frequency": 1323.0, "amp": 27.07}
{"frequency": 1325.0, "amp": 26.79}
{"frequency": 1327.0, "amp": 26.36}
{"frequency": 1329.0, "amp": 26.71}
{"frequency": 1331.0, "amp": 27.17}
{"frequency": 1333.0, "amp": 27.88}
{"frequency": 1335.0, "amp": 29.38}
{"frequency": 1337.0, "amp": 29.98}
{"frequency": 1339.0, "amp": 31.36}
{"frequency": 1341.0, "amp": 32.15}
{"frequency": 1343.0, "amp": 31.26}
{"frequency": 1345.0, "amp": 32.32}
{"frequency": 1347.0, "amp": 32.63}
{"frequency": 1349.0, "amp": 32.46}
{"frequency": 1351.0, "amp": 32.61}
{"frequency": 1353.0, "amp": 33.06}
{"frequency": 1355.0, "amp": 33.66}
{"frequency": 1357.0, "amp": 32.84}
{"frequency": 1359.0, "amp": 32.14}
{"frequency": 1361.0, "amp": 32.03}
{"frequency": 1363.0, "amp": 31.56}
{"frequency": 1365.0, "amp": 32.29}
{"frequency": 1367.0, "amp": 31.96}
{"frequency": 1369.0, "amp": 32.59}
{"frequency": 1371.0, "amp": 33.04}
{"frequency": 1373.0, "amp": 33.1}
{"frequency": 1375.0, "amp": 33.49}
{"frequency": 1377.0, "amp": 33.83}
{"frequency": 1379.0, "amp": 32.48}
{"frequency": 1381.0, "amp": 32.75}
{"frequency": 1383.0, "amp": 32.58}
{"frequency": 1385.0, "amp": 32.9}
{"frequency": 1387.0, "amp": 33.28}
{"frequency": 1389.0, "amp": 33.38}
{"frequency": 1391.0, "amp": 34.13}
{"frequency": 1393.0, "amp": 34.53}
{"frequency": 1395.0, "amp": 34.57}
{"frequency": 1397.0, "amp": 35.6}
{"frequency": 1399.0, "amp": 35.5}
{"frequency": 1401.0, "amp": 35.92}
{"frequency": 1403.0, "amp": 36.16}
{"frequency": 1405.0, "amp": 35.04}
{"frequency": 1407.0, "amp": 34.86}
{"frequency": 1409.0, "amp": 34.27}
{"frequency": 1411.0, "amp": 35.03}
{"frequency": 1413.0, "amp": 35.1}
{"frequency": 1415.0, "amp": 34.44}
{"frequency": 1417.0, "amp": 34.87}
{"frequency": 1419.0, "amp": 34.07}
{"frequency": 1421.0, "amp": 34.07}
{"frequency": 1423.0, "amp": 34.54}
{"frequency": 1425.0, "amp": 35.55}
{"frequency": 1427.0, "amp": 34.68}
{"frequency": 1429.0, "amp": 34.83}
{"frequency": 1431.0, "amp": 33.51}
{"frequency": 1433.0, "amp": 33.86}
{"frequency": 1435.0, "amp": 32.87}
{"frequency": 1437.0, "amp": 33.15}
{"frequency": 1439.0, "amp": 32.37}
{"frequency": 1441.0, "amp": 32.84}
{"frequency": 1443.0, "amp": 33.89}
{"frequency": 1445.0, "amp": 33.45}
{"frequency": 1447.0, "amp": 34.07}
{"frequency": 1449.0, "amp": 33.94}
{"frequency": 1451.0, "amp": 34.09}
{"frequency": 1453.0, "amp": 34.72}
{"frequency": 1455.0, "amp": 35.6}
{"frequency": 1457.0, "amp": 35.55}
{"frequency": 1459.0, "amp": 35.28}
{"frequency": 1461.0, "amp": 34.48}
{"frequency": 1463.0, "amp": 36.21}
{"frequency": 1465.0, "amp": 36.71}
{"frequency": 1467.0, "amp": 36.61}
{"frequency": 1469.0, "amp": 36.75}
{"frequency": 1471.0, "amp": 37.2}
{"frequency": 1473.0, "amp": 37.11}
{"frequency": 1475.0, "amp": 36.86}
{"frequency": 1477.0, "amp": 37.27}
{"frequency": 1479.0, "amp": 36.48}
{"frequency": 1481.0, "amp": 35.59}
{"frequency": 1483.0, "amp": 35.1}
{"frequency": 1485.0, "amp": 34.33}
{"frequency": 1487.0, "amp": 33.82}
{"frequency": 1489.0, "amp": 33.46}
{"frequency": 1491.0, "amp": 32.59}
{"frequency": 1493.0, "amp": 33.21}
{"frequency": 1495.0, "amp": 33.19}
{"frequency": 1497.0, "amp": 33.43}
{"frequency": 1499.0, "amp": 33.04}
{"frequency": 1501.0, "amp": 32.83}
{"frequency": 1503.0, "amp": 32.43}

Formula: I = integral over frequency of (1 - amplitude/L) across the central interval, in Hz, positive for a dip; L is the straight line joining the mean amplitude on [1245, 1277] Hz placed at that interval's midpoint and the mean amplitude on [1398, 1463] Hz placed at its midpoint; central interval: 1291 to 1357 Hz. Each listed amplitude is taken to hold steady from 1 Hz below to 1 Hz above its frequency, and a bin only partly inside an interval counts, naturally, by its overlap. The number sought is 6.0 Hz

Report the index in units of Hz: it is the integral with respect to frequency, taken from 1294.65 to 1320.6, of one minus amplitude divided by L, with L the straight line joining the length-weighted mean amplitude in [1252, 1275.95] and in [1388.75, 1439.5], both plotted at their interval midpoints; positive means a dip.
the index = 1.24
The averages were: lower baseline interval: 35.6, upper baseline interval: 34.5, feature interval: 33.6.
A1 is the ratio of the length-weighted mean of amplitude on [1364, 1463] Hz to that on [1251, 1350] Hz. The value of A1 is 1.02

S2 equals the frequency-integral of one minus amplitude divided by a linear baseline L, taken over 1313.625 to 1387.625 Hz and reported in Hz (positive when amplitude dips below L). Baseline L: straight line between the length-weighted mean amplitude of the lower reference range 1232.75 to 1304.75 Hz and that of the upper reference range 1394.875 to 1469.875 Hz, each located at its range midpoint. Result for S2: 8.9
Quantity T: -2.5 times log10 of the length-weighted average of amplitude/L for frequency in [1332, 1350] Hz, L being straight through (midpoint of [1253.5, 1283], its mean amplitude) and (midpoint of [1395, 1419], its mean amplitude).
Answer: 0.145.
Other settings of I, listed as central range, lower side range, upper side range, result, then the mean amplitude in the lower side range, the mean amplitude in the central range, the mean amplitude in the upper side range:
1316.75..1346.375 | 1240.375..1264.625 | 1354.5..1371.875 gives 3.6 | 35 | 29.1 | 32.4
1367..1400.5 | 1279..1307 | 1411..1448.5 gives 1.2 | 36.5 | 33.6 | 34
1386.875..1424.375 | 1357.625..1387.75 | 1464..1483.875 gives -0.9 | 32.7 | 34.7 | 36.6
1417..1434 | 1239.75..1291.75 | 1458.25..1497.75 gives 0.5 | 36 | 34.4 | 35.3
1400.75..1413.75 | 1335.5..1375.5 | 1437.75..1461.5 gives -0.7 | 32.3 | 35.2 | 34.2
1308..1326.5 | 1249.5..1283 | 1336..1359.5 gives 1.9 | 35.8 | 30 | 32.2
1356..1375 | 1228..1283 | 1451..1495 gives 1.8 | 36.1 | 32.5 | 35.4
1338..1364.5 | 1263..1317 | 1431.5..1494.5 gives 2.3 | 35.7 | 32.3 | 34.8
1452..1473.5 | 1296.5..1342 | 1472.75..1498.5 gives -1.1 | 31.1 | 36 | 34.7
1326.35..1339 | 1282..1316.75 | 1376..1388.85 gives 2.3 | 35.4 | 28.2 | 33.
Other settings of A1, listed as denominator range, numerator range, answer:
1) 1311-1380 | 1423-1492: 1.12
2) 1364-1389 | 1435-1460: 1.04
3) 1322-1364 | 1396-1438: 1.13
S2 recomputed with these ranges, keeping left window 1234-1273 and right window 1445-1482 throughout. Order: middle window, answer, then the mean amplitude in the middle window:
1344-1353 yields 0.8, 32.6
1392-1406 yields 0.2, 35.3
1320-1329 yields 2.2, 27.2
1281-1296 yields -0.5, 37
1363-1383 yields 1.7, 32.8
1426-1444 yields 1.1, 33.6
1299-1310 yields 0.1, 35.4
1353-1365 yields 1.1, 32.5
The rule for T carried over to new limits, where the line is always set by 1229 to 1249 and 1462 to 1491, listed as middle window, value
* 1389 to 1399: 0.05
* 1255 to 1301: 0.01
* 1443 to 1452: 0.06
